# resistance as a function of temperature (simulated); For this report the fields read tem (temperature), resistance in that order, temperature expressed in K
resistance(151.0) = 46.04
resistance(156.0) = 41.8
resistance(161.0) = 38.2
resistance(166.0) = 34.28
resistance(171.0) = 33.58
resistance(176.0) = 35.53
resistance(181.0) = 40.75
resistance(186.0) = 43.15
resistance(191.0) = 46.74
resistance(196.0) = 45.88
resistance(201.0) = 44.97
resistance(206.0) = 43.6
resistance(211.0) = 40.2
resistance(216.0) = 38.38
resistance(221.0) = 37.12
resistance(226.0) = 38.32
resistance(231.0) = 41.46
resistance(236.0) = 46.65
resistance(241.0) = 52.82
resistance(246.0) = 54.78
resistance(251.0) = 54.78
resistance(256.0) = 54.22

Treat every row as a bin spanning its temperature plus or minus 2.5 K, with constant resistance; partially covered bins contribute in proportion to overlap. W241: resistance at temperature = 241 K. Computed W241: 52.82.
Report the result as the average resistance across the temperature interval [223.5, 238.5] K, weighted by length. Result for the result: 42.1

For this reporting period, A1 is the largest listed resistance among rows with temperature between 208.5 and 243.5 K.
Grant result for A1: 52.82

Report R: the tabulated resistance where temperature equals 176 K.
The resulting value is 35.53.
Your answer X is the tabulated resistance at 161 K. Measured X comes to 38.2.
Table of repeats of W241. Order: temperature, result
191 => 46.74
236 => 46.65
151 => 46.04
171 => 33.58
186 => 43.15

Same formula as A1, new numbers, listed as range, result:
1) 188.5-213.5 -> 46.74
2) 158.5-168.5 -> 38.2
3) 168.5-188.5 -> 43.15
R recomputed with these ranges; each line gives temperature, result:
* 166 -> 34.28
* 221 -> 37.12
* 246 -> 54.78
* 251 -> 54.78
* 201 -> 44.97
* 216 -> 38.38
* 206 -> 43.6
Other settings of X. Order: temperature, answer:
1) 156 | 41.8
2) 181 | 40.75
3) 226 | 38.32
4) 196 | 45.88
